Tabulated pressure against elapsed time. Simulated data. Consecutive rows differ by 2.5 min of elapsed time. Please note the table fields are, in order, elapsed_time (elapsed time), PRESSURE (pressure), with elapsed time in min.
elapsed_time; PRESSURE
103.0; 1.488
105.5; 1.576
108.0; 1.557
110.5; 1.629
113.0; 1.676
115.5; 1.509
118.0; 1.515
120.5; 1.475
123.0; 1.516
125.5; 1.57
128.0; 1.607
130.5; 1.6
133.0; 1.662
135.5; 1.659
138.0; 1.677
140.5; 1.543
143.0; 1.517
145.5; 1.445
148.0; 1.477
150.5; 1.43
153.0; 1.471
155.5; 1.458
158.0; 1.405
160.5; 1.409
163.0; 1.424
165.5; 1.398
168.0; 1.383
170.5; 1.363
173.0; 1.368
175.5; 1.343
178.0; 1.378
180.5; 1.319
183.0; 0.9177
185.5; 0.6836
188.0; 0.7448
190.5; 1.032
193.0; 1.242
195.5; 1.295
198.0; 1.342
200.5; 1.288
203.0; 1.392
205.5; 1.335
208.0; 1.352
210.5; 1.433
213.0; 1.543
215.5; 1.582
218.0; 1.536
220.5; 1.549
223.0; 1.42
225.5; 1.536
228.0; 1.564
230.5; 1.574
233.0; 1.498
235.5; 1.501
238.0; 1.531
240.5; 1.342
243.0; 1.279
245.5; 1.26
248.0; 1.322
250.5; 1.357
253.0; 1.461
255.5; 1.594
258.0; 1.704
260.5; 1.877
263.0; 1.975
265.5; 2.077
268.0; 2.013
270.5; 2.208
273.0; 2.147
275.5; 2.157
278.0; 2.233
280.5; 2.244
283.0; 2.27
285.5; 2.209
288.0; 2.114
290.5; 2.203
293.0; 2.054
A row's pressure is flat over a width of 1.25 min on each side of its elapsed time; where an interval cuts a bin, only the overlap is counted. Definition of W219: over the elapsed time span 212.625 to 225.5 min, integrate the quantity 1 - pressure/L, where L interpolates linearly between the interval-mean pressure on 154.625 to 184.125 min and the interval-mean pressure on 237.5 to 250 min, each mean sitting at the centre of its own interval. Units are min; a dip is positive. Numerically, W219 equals -1.8 min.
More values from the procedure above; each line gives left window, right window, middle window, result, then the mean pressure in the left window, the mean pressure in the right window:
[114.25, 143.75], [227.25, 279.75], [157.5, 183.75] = 4.43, 1.57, 1.71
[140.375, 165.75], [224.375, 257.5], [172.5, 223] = 5.77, 1.45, 1.45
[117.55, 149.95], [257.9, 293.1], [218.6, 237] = 3.87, 1.56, 2.11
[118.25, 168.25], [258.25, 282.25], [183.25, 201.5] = 6.94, 1.51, 2.09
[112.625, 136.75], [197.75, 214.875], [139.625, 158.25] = 0.63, 1.58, 1.39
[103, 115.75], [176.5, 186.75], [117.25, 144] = -2.68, 1.59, 1.08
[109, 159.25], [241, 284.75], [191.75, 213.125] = 4.38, 1.54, 1.83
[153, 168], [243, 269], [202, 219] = 0.93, 1.42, 1.64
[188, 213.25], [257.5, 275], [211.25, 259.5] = 5.08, 1.29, 2.02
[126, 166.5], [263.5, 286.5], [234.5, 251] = 5.21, 1.51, 2.17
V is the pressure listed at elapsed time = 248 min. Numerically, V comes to 1.322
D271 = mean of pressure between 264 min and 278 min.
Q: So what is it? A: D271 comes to 2.13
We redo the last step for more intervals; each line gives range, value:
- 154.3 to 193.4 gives 1.24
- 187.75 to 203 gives 1.2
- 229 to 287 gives 1.78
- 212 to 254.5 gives 1.46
